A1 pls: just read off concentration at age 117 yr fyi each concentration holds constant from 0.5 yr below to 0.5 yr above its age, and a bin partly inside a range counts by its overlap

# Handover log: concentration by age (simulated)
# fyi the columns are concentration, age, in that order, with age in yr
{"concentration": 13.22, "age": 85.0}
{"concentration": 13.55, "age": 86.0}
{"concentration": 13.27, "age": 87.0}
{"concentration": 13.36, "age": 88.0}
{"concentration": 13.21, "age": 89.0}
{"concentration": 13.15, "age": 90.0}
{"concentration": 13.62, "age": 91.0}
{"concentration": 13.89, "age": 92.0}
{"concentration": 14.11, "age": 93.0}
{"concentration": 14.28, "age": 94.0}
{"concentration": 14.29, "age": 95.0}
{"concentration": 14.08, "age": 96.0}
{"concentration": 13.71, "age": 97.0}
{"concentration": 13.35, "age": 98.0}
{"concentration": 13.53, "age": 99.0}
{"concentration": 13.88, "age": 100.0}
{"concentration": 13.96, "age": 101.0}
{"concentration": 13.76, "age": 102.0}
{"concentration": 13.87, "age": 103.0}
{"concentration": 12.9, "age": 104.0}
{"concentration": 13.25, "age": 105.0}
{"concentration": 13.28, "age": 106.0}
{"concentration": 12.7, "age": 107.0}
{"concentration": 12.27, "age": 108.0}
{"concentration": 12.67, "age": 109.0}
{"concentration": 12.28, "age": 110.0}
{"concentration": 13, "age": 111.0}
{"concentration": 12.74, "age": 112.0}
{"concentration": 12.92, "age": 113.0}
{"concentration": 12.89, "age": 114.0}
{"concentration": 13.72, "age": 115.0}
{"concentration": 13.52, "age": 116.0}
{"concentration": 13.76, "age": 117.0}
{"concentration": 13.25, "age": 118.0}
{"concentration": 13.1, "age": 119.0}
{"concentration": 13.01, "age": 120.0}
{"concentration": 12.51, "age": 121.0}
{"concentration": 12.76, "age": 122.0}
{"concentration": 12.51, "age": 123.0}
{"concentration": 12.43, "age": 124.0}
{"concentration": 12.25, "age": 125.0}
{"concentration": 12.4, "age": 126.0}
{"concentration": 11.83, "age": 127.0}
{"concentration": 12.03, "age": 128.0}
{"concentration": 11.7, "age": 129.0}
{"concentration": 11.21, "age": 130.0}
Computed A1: 13.76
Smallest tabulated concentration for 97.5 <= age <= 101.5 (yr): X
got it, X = 13.35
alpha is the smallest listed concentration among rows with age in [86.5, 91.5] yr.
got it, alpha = 13.15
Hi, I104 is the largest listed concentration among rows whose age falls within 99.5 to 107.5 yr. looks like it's 13.96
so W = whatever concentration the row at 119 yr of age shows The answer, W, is 13.1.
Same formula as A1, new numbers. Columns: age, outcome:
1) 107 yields 12.7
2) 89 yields 13.21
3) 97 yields 13.71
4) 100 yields 13.88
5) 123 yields 12.51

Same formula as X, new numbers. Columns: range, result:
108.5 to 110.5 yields 12.28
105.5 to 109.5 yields 12.27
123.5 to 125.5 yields 12.25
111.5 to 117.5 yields 12.74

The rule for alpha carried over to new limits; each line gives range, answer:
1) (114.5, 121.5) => 12.51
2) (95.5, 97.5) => 13.71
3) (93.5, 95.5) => 14.28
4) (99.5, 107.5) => 12.7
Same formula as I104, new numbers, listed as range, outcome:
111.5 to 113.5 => 12.92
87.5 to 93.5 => 14.11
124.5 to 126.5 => 12.4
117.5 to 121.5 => 13.25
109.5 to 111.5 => 13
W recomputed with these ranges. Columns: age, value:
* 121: 12.51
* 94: 14.28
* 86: 13.55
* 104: 12.9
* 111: 13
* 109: 12.67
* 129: 11.7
